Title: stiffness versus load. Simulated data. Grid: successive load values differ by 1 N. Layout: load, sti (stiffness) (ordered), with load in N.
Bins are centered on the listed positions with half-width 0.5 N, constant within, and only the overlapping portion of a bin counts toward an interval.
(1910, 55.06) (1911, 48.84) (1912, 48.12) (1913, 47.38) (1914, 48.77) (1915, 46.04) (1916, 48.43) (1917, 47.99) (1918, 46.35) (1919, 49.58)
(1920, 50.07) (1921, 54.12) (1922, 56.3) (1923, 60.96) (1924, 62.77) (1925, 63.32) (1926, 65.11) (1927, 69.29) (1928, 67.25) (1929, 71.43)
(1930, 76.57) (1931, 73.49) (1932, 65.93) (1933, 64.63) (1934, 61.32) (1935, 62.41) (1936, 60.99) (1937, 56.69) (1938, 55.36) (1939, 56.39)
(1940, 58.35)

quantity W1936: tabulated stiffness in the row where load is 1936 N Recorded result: 60.99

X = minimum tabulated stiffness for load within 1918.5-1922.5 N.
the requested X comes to 49.58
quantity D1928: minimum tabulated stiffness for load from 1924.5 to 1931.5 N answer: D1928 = 63.32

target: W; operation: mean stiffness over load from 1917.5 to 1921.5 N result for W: 50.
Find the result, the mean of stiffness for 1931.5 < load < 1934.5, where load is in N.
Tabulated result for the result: 64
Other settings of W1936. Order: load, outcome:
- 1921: 54.12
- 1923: 60.96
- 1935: 62.41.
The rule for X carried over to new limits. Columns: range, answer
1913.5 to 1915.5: 46.04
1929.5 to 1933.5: 64.63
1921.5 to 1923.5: 56.3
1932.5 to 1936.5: 60.99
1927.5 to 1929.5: 67.25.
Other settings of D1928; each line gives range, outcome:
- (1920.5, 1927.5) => 54.12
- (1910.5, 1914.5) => 47.38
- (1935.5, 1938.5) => 55.36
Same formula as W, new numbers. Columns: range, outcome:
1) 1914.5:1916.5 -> 47.2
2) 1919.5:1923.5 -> 55.4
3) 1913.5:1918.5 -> 47.5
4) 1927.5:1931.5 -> 72.2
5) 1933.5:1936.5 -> 61.6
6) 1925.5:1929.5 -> 68.3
